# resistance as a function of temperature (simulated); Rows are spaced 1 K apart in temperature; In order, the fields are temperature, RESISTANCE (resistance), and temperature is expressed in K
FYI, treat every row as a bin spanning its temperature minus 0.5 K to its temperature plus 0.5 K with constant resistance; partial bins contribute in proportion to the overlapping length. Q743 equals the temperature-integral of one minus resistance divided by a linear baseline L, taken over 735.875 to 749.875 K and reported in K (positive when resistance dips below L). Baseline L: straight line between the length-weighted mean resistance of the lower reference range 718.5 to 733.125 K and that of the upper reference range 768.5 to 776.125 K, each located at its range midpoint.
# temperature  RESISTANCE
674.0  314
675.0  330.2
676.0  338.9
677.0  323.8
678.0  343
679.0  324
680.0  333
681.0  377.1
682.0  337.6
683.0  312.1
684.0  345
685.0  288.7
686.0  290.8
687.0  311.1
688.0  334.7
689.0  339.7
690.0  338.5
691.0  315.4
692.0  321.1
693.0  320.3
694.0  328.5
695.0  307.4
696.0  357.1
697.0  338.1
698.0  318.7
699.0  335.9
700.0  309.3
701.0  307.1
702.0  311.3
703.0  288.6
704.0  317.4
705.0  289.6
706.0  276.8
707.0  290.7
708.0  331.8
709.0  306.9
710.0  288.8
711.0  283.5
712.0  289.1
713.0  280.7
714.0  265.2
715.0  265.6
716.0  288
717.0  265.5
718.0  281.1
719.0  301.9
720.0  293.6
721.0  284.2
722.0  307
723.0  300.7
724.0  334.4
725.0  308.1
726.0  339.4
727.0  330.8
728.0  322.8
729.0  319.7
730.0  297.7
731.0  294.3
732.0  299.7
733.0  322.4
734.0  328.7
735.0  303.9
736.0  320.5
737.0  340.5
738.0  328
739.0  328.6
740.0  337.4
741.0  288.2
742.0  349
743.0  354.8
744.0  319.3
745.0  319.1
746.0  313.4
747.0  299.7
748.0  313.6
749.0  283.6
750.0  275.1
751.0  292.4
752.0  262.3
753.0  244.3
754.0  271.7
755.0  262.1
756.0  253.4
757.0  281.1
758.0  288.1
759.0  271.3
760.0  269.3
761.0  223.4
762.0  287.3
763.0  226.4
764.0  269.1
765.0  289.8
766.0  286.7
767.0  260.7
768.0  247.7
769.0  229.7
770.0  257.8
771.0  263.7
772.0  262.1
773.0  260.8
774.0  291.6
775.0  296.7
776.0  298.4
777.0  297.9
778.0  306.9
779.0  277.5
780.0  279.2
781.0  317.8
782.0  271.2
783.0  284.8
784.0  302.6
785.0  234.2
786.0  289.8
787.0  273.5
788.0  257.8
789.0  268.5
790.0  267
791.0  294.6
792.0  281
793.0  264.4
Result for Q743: -1.2 K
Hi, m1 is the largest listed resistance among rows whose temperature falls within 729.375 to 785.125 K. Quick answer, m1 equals 354.8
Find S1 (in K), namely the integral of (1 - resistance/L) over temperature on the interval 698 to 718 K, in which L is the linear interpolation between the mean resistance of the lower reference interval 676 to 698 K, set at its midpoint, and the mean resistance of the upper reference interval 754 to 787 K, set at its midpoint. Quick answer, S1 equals 1.3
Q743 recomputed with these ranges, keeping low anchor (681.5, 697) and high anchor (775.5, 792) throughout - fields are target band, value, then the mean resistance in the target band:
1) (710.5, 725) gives 1.0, 289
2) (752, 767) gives 1.4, 266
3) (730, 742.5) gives -0.7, 319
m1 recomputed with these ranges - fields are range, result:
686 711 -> 357.1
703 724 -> 334.4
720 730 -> 339.4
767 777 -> 298.4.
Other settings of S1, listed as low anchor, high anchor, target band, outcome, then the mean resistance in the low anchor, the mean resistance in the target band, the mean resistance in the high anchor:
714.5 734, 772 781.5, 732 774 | 1.26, 304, 288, 290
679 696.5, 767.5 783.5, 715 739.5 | -0.37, 327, 309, 278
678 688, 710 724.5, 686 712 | -0.44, 326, 314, 289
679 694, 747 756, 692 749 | -2.01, 326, 310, 276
